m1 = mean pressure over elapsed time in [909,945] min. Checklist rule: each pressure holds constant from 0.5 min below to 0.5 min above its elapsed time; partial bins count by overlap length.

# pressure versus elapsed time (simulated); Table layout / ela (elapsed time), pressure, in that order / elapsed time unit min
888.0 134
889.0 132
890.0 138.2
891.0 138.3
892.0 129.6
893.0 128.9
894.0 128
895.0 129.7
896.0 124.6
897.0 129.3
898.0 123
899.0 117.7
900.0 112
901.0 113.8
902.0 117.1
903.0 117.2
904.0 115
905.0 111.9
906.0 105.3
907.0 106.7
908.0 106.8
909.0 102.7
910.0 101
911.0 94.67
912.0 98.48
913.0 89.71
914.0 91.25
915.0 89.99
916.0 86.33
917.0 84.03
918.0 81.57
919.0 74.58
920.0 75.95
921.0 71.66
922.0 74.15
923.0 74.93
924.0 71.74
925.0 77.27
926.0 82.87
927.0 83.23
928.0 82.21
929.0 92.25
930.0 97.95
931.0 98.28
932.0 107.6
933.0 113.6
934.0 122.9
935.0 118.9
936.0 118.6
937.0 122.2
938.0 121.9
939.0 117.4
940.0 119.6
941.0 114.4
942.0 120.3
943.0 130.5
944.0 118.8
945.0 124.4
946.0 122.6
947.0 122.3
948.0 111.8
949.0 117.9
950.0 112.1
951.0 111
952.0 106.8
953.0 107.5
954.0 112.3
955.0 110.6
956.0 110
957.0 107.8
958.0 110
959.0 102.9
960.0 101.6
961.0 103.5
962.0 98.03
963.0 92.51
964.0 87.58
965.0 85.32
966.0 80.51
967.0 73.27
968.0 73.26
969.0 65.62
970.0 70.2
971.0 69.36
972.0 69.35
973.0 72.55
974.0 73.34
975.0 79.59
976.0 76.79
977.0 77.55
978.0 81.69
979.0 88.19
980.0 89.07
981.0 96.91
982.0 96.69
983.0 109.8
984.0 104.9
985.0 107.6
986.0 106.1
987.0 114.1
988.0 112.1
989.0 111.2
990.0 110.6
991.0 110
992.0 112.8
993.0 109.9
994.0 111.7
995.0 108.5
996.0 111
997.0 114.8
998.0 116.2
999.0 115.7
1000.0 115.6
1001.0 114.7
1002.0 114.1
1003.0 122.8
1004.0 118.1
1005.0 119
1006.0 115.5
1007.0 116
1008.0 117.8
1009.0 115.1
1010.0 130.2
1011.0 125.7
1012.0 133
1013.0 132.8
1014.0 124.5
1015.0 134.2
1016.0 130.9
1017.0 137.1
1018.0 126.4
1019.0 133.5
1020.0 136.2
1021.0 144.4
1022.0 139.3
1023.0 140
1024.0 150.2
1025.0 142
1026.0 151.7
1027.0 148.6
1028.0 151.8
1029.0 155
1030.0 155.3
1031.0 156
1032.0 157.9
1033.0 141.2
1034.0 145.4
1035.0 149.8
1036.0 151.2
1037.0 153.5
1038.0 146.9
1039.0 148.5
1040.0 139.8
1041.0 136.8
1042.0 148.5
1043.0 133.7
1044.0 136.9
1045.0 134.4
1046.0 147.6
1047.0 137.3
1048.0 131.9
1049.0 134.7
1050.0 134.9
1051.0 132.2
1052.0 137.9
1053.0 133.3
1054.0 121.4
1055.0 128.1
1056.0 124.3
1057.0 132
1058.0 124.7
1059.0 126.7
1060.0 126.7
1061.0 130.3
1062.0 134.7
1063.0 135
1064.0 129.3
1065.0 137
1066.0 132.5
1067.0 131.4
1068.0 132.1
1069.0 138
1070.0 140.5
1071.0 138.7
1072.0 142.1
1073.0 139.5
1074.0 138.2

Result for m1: 98.2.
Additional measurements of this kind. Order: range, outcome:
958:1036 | 114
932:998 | 103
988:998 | 111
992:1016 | 119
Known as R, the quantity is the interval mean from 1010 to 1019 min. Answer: 131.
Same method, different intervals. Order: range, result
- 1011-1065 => 139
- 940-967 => 108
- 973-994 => 98.1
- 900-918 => 102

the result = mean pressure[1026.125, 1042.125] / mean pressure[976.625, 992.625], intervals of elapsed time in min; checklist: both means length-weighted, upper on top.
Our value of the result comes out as 1.5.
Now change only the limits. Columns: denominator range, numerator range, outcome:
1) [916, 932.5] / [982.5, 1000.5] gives 1.34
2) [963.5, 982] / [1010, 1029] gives 1.75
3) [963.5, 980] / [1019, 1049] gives 1.88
